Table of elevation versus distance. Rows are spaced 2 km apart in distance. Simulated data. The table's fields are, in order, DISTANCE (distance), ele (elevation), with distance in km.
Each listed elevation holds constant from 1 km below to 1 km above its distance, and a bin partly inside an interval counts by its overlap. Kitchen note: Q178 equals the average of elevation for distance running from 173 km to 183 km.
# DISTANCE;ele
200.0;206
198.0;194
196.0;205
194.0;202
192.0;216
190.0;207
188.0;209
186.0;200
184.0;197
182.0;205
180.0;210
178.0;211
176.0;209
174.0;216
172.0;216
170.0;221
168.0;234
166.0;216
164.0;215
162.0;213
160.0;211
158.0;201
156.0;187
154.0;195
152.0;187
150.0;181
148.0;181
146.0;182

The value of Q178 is 210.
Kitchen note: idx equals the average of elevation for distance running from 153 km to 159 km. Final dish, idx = 194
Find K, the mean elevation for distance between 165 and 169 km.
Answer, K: 225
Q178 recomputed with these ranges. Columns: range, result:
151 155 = 191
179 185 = 204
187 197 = 208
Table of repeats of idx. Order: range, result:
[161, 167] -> 215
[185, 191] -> 205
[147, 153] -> 183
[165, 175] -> 221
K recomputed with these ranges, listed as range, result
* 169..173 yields 218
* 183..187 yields 198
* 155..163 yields 203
